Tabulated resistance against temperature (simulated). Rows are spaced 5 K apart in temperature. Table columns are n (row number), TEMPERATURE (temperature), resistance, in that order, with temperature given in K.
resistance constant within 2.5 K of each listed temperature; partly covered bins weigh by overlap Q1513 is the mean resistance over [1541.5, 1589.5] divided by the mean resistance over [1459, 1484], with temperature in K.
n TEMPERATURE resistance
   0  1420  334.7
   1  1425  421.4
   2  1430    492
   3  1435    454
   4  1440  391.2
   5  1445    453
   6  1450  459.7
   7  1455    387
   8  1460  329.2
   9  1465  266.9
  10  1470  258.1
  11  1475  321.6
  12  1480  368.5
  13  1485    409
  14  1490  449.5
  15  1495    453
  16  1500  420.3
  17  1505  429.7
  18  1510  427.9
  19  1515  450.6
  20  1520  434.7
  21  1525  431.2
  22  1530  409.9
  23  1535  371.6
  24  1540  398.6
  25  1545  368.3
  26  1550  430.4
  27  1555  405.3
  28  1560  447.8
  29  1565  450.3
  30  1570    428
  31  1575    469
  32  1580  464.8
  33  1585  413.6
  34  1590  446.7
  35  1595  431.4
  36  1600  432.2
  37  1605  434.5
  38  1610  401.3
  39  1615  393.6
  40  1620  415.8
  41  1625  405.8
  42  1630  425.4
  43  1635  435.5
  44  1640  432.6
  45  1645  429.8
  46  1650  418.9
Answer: 1.37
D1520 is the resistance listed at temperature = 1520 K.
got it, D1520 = 434.7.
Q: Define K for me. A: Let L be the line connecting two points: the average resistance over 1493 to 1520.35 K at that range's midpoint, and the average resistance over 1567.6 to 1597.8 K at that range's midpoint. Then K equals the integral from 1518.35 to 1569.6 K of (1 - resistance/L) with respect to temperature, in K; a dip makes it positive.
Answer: 2.8 K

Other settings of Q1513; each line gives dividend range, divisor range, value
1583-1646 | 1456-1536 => 1.08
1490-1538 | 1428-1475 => 1.11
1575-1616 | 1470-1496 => 1.12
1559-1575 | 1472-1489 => 1.20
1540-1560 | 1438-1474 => 1.13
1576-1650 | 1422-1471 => 1.08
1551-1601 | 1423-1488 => 1.14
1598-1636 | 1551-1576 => 0.95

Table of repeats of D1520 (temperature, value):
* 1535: 371.6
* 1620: 415.8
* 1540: 398.6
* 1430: 492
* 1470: 258.1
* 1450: 459.7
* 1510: 427.9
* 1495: 453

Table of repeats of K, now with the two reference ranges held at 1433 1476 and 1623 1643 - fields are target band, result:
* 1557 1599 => -3.6 K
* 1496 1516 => -2.4 K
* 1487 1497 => -1.8 K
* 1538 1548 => 0.3 K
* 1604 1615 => 0.2 K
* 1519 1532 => -1.1 K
